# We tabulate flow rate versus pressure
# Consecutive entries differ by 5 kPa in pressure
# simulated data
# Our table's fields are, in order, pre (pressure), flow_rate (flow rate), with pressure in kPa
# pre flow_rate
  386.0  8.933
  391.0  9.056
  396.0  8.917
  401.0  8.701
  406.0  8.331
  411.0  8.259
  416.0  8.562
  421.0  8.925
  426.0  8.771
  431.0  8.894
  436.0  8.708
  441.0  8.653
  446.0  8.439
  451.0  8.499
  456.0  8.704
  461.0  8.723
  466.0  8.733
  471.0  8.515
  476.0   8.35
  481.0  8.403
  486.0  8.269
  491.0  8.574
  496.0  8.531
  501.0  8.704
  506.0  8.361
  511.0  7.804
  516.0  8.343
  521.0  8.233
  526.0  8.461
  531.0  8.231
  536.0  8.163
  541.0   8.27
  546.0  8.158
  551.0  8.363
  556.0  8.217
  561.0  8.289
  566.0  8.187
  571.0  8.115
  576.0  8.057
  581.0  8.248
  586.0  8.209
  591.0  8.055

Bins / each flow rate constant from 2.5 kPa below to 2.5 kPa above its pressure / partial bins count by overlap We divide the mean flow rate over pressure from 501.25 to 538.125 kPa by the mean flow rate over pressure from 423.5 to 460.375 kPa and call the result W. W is 1.0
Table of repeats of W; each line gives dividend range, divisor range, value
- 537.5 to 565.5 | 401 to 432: 0.96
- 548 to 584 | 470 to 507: 0.97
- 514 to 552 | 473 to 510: 0.98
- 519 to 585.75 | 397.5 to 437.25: 0.95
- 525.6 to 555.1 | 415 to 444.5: 0.94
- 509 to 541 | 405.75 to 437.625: 0.95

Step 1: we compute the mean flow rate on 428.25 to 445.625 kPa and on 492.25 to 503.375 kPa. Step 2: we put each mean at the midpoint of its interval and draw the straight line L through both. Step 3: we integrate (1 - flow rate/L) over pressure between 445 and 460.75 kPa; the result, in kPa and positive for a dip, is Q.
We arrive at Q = 0.2 kPa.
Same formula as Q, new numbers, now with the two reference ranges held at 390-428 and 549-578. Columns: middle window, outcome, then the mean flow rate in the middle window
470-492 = 0.13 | 8.41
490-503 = -0.30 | 8.6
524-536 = 0.00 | 8.3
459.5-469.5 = -0.24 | 8.71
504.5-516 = 0.35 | 8.11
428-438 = -0.24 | 8.8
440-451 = 0.06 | 8.52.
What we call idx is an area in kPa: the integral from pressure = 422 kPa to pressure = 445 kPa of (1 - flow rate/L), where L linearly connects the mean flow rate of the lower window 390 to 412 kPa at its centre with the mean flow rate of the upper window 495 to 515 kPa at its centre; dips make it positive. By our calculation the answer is -0.5 kPa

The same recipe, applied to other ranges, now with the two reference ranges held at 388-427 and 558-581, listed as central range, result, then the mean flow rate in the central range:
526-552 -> 0.1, 8.25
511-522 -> 0.2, 8.19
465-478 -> 0.0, 8.52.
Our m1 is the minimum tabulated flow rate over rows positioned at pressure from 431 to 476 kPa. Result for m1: 8.35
